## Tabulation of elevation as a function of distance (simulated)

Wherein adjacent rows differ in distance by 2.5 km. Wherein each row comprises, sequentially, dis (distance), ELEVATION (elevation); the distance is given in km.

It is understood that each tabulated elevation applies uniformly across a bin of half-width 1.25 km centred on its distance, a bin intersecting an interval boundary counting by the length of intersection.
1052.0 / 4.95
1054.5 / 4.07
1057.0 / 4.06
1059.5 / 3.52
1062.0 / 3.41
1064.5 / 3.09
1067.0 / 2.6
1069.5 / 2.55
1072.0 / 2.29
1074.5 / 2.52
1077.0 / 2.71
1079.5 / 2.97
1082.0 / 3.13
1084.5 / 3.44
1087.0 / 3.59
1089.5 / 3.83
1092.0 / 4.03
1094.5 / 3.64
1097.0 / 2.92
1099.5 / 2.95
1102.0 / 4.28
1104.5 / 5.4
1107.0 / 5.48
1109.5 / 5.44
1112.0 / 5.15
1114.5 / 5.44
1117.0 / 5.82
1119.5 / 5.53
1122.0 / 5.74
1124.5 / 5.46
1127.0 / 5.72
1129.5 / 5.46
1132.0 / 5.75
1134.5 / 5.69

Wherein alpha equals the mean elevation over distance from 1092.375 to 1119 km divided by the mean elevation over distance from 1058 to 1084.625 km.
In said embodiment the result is 1.6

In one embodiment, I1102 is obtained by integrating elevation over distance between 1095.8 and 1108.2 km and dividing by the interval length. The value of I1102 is 4.21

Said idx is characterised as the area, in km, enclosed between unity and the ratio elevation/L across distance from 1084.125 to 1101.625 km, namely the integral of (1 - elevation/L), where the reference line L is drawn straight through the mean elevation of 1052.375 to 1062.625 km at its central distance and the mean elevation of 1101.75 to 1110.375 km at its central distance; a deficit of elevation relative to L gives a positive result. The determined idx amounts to 4.8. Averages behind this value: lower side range 3.89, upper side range 5.24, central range 3.53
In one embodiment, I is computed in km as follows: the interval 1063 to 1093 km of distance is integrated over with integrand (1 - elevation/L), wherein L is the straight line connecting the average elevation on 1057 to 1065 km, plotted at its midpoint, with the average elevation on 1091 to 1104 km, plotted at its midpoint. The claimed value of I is 4.29 km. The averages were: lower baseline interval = 3.48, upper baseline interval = 3.66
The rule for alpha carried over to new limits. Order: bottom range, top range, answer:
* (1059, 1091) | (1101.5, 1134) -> 1.79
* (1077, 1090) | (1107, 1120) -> 1.66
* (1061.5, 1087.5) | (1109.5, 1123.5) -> 1.90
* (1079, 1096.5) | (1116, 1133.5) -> 1.60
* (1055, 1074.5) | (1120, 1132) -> 1.82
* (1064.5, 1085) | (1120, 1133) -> 2.03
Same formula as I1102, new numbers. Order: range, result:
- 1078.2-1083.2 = 3.05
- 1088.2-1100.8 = 3.48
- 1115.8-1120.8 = 5.67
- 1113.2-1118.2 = 5.62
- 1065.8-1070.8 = 2.57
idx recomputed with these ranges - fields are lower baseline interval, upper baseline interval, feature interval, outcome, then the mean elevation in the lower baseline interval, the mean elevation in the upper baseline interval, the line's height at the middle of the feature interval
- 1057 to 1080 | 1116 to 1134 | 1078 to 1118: 1.6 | 2.91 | 5.64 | 4.34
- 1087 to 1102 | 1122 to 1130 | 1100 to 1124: -3.2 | 3.55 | 5.58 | 4.68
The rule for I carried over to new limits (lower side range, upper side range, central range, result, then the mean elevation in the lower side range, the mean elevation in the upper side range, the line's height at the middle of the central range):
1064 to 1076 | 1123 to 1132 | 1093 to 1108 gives 0.4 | 2.58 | 5.58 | 4.17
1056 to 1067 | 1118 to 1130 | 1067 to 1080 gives 4.2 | 3.4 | 5.59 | 3.82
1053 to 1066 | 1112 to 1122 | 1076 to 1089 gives 3.5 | 3.64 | 5.56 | 4.4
